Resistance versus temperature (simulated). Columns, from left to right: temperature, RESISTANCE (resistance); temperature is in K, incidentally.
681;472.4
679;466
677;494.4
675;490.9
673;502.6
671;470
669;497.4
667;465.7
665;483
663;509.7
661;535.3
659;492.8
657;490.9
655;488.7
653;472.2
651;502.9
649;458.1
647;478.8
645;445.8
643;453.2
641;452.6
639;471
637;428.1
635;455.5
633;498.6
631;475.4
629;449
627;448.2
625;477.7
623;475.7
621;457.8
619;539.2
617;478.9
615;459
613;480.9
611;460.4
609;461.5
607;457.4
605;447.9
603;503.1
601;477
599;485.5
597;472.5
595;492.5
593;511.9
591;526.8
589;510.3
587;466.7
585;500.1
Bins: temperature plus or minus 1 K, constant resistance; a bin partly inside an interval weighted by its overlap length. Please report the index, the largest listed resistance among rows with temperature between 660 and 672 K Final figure 535.3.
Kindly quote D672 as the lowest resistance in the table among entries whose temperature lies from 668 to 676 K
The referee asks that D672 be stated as 470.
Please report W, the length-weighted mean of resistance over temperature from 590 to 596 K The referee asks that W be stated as 510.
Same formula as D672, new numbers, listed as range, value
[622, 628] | 448.2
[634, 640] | 428.1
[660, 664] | 509.7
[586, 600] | 466.7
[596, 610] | 447.9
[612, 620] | 459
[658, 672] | 465.7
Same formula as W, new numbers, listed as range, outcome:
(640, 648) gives 458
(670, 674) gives 486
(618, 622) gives 498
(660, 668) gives 498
